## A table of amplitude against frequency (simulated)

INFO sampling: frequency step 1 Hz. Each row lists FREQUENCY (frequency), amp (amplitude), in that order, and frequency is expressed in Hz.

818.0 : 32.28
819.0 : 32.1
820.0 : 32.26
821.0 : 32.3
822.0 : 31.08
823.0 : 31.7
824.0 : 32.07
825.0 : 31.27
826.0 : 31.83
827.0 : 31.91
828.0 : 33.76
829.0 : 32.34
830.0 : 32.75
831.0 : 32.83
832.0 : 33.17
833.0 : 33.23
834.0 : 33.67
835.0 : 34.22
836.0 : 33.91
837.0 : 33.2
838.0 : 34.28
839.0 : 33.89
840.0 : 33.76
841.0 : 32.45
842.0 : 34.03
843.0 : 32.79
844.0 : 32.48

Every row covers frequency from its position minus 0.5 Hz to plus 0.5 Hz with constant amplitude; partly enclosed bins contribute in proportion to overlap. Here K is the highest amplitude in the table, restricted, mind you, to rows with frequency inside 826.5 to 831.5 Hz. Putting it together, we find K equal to 33.76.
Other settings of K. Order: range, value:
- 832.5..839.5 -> 34.28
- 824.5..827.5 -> 31.91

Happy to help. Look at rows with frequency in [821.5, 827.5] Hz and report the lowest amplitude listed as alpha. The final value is 31.08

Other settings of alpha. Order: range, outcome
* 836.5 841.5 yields 32.45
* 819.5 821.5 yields 32.26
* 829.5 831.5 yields 32.75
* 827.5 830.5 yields 32.34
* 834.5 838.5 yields 33.2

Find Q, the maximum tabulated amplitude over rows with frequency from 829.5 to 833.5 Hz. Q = 33.23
